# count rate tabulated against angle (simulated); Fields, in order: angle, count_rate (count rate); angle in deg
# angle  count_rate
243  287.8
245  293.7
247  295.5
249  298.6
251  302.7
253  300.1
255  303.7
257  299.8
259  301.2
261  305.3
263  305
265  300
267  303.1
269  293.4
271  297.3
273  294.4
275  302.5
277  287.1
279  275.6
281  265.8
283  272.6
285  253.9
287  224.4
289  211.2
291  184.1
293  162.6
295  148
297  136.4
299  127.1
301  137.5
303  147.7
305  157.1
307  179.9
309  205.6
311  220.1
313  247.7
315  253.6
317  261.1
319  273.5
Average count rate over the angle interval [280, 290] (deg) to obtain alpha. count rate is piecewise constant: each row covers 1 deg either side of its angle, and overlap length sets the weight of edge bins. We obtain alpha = 246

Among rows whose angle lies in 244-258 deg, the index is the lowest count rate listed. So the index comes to 293.7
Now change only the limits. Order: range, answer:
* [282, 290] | 211.2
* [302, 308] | 147.7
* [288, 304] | 127.1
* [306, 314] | 179.9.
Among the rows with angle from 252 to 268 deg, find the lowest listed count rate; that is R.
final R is 299.8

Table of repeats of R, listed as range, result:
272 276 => 294.4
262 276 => 293.4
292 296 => 148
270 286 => 253.9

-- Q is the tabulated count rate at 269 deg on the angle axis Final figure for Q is 293.4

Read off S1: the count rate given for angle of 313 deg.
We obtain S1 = 247.7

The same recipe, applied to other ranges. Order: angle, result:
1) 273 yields 294.4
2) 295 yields 148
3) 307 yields 179.9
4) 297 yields 136.4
